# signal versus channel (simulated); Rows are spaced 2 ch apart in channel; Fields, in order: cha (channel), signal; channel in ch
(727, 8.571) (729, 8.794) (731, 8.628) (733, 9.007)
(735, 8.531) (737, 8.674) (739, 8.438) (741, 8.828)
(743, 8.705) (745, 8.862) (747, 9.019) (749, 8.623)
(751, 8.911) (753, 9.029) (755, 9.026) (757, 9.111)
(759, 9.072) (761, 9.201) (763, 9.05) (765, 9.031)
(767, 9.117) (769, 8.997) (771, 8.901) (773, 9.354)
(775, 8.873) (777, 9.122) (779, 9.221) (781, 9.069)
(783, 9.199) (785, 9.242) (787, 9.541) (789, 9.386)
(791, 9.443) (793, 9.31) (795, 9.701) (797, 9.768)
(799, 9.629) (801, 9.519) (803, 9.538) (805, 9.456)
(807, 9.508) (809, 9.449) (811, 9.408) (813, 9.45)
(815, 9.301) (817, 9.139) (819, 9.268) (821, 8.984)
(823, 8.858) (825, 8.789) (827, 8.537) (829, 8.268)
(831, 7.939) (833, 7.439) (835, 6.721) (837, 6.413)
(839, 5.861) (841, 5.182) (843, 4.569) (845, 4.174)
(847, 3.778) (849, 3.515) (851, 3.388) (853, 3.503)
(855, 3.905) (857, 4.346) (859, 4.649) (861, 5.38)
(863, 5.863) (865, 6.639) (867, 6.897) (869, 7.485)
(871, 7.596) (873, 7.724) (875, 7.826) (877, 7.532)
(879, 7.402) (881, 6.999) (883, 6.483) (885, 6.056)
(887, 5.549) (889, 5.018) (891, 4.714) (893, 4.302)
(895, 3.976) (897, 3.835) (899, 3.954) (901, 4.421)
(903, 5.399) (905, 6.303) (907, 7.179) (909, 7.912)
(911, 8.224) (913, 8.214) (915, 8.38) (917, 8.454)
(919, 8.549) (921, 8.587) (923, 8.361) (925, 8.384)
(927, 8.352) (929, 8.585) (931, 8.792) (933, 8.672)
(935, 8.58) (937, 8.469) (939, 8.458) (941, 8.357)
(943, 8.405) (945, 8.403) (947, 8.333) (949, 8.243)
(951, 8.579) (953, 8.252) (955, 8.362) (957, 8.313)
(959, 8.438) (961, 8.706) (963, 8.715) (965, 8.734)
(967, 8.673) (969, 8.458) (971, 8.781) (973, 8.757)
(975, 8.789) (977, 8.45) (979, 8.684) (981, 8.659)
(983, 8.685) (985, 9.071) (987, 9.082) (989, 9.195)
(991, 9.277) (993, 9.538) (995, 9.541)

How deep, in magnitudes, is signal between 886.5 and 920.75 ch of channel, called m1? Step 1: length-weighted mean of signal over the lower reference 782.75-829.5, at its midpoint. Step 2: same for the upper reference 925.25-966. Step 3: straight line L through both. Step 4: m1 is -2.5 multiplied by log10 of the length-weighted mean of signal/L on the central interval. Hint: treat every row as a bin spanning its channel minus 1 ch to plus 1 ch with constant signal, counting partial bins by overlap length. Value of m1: 0.37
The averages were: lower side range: 9.29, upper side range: 8.49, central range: 6.2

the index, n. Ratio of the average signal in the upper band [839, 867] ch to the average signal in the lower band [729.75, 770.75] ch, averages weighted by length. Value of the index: 0.52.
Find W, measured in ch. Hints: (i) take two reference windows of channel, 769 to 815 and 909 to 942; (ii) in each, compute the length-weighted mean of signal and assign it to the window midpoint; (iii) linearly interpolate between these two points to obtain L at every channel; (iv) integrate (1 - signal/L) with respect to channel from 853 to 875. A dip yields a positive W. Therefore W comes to 7.1 ch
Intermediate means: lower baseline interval 9.36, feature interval 6.01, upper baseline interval 8.45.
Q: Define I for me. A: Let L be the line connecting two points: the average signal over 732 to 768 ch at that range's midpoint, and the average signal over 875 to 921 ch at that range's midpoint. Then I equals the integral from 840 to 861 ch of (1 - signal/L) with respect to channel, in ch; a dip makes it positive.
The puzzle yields 8.9 ch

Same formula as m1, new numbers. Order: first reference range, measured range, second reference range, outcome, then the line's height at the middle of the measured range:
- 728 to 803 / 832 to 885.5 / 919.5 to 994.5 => 0.46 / 8.86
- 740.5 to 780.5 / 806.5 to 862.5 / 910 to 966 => 0.29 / 8.78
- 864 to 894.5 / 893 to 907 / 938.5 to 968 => 0.42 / 7.06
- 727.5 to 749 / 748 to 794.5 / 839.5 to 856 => -0.25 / 7.33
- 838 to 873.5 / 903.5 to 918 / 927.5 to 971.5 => -0.08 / 7.15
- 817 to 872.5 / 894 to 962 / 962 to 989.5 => 0.02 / 7.86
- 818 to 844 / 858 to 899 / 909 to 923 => 0.30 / 7.96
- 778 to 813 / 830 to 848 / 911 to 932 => 0.49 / 9.1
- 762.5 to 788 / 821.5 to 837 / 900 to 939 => 0.09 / 8.67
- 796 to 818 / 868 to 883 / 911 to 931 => 0.19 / 8.85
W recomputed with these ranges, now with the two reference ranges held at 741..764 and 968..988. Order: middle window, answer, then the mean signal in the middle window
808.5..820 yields -0.6 ch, 9.33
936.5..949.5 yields 0.6 ch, 8.38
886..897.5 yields 5.5 ch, 4.6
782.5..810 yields -1.7 ch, 9.48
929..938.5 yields 0.2 ch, 8.61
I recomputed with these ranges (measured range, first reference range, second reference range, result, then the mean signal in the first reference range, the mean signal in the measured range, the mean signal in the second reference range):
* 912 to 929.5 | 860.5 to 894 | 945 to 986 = -2.15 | 6.45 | 8.43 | 8.58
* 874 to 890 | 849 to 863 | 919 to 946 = -2.69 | 4.27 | 6.61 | 8.49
